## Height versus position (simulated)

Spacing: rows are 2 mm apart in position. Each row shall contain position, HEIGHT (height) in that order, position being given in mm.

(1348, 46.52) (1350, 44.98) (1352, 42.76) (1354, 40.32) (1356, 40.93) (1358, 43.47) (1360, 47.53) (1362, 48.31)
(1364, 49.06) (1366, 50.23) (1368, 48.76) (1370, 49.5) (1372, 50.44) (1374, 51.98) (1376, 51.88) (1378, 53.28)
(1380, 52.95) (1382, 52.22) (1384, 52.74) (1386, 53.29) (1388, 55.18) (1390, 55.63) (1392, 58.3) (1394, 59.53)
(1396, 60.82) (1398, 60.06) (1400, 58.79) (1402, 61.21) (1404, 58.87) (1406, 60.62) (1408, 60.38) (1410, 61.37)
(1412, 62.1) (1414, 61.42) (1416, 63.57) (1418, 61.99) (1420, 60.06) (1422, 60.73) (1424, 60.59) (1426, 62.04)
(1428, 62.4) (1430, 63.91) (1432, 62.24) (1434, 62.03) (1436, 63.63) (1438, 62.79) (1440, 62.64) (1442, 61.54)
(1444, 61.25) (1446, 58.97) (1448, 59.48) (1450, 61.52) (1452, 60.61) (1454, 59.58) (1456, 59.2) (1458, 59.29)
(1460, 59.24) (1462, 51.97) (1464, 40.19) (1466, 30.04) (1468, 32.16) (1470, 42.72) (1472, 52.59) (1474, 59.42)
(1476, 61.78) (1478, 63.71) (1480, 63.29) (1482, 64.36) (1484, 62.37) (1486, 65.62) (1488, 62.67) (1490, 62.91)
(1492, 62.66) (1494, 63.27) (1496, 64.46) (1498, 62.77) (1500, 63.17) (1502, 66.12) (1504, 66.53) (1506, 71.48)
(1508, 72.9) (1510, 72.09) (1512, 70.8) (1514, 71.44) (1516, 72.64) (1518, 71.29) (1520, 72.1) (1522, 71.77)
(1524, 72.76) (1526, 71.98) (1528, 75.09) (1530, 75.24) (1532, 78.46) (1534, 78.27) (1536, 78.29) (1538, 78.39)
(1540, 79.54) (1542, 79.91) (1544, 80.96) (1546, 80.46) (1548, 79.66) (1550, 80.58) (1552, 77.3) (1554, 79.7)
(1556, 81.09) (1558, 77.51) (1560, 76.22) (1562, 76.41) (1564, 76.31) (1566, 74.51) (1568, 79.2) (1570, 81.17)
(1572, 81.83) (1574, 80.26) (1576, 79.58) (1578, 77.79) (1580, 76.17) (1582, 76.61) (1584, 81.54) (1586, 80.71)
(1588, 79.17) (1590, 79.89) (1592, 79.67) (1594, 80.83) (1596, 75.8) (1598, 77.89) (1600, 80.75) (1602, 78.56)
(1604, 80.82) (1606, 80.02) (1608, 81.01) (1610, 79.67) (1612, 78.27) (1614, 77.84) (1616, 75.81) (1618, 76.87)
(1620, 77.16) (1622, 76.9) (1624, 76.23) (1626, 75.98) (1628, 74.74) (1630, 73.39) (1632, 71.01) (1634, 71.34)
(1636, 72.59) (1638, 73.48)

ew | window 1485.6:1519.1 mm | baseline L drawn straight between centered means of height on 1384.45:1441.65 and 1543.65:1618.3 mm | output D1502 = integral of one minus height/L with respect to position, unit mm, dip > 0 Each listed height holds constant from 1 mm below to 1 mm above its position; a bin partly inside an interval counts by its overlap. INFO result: 1.46 mm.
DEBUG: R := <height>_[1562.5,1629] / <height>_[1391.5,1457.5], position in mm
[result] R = 1.3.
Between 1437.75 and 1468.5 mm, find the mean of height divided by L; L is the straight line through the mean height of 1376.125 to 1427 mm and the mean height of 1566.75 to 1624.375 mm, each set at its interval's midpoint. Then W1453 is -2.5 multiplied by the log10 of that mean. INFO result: 0.16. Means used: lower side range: 58.6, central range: 55.2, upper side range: 78.9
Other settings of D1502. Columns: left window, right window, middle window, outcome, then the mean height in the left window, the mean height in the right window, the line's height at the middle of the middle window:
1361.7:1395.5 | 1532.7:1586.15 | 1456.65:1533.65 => 7.20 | 52.8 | 78.9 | 69.6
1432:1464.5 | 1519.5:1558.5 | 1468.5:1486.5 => 1.85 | 59.4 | 77.5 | 65.2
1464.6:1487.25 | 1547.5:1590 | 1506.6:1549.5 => -4.72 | 54.2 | 78.7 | 68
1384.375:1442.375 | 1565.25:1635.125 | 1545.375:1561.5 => -1.17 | 60.5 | 78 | 73.6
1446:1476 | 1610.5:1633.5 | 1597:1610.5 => -1.22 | 52.6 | 75.8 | 73.2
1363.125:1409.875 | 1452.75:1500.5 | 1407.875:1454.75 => -4.58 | 55.2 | 57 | 56.1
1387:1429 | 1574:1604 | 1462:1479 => 4.77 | 60.3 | 79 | 66.7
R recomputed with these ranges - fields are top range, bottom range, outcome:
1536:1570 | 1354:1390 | 1.57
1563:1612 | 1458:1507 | 1.36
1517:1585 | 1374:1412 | 1.36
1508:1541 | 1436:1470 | 1.35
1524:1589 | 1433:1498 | 1.35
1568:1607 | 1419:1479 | 1.39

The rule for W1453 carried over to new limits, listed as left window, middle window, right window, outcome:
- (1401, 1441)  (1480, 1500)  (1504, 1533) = 0.10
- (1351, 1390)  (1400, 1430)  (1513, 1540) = -0.09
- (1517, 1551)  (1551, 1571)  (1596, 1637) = -0.02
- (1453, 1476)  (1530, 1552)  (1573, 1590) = -0.15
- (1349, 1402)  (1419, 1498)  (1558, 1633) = 0.05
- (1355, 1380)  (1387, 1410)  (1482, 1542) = -0.11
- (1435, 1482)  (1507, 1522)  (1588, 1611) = -0.10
